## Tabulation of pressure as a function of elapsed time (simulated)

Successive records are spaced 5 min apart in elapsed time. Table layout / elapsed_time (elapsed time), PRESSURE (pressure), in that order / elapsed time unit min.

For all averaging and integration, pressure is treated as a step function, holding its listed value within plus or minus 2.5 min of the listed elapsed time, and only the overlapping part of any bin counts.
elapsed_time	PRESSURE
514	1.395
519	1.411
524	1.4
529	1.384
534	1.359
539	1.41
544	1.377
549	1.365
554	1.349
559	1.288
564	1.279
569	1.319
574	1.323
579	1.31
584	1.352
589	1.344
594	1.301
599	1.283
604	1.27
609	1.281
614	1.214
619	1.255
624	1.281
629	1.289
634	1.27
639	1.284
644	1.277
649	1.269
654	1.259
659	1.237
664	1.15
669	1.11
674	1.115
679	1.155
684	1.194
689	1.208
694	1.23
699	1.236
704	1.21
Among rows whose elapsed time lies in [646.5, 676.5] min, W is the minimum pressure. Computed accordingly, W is 1.11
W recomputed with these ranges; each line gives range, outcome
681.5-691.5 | 1.194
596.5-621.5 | 1.214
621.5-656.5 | 1.259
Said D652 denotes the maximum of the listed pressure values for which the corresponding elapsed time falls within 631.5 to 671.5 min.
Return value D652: 1.284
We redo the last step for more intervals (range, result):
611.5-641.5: 1.289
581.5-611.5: 1.352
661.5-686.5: 1.194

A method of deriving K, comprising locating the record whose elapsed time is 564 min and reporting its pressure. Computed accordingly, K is 1.279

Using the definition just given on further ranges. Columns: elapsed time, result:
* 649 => 1.269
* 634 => 1.27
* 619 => 1.255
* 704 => 1.21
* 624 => 1.281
